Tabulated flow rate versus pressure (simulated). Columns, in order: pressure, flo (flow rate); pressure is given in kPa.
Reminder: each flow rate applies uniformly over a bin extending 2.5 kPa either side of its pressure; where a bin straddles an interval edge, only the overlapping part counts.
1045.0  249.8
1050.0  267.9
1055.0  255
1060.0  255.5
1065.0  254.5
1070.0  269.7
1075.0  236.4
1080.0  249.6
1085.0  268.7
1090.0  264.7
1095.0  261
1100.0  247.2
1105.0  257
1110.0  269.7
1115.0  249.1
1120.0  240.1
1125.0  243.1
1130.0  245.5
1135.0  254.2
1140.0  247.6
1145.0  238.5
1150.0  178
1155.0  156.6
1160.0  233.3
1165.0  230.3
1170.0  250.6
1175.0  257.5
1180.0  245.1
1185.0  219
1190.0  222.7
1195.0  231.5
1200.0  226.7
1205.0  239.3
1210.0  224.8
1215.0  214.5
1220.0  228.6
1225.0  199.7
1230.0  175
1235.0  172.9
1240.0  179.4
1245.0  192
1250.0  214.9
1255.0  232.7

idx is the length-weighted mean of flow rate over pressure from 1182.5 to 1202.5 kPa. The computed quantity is 225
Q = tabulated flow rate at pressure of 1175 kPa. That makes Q 257.5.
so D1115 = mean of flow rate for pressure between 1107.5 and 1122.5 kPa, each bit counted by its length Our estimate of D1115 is 253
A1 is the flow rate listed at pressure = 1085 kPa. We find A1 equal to 268.7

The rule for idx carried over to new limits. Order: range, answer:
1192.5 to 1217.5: 227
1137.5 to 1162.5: 211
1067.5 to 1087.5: 256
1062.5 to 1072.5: 262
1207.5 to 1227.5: 217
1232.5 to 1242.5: 176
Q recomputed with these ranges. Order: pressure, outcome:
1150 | 178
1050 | 267.9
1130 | 245.5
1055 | 255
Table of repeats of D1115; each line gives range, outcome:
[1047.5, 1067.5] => 258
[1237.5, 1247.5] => 186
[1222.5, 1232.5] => 187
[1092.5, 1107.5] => 255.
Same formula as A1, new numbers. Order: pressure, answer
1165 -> 230.3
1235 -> 172.9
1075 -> 236.4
